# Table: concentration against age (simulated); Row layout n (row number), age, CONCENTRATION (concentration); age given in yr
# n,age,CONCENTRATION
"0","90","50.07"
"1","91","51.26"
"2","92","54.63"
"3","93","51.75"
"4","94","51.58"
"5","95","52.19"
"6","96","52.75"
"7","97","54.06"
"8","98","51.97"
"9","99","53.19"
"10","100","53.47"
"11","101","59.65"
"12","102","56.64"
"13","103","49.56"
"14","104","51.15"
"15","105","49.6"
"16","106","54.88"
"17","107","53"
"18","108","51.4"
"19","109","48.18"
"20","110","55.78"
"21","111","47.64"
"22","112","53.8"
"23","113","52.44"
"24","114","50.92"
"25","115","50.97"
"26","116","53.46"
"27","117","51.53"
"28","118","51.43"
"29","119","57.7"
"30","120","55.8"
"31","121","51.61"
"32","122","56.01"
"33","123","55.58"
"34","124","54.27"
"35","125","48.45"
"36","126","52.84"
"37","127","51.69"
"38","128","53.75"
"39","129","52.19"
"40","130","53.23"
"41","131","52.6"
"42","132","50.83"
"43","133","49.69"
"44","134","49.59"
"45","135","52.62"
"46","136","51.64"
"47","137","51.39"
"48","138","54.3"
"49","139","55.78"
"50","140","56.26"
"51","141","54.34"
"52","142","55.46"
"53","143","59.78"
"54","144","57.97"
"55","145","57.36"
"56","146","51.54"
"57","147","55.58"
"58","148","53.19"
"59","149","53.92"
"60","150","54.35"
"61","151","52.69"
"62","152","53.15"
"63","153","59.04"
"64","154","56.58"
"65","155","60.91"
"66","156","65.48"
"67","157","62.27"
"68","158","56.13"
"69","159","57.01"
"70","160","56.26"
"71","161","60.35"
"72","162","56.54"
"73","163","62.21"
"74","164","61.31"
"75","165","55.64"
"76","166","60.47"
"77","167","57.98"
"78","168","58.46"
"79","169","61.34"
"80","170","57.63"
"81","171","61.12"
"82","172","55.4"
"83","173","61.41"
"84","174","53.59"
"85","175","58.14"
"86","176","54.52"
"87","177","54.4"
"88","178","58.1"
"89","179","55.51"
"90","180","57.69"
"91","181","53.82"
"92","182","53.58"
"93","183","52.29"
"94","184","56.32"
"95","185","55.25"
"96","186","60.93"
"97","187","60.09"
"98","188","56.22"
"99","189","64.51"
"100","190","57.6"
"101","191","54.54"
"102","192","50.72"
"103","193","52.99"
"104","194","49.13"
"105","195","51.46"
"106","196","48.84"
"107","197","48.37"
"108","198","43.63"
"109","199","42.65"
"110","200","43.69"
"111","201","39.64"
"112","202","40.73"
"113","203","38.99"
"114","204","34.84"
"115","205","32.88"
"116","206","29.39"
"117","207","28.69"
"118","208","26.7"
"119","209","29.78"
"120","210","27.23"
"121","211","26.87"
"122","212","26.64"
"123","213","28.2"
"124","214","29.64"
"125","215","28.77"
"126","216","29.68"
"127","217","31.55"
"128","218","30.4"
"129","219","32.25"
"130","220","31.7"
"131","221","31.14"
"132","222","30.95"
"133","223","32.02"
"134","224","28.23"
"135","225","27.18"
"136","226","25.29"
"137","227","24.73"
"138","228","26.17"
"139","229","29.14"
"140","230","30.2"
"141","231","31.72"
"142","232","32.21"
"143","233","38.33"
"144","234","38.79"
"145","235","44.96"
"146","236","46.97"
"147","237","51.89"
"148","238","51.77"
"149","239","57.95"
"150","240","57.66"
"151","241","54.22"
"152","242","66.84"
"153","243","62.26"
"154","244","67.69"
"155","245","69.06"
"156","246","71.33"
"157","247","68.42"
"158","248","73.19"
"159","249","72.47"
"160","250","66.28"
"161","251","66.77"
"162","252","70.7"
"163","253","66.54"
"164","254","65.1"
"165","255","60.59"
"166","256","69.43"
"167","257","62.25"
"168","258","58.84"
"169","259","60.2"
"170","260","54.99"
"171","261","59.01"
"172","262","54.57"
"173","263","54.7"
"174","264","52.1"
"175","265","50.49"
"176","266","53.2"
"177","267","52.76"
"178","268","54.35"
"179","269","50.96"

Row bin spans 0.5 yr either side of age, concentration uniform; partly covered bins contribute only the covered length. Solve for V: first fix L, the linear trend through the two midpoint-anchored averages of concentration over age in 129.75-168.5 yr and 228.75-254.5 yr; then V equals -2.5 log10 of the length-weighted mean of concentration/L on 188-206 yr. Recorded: 0.20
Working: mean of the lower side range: 56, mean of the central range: 46.6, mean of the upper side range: 56.1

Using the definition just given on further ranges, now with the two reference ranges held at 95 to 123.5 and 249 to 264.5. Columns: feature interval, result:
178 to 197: 0.052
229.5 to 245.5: 0.208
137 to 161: -0.021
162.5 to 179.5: -0.026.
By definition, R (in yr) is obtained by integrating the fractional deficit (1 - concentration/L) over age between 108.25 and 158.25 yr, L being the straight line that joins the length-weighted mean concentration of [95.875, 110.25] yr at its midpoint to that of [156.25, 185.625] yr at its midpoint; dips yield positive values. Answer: 0.9 yr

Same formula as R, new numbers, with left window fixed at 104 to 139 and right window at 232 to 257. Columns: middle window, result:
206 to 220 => 7.0 yr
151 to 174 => -1.5 yr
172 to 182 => 0.0 yr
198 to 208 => 3.6 yr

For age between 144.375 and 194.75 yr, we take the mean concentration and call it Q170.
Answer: 56.9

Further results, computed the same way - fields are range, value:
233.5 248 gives 58.4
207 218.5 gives 28.7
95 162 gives 54.1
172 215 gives 46.3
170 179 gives 57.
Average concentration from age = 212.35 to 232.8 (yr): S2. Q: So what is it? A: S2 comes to 29.7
